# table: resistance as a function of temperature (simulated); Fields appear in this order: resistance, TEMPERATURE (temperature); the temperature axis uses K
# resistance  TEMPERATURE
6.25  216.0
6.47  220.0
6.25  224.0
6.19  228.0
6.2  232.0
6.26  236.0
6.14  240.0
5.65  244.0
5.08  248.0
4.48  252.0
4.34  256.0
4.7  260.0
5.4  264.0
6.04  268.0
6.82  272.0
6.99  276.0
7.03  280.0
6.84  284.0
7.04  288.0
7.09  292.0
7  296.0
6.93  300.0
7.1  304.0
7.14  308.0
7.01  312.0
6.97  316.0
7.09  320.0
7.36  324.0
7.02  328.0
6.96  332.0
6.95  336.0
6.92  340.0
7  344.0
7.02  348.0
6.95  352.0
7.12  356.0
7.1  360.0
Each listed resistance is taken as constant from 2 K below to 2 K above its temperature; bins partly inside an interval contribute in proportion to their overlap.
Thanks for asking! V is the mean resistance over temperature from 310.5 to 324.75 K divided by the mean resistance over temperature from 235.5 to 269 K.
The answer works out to 1.34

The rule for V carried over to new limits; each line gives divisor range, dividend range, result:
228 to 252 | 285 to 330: 1.22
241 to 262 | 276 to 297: 1.43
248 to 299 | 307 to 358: 1.15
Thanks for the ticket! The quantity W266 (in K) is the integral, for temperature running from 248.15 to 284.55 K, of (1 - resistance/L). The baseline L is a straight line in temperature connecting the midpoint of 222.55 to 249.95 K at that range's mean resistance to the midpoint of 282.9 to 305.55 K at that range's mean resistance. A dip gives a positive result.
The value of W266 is 4.2 K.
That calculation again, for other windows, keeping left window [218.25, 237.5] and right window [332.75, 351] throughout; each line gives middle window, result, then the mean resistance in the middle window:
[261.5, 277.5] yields 0.7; 6.24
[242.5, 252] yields 1.8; 5.16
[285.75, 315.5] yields -1.4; 7.04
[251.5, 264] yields 3.5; 4.65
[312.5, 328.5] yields -0.6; 7.11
